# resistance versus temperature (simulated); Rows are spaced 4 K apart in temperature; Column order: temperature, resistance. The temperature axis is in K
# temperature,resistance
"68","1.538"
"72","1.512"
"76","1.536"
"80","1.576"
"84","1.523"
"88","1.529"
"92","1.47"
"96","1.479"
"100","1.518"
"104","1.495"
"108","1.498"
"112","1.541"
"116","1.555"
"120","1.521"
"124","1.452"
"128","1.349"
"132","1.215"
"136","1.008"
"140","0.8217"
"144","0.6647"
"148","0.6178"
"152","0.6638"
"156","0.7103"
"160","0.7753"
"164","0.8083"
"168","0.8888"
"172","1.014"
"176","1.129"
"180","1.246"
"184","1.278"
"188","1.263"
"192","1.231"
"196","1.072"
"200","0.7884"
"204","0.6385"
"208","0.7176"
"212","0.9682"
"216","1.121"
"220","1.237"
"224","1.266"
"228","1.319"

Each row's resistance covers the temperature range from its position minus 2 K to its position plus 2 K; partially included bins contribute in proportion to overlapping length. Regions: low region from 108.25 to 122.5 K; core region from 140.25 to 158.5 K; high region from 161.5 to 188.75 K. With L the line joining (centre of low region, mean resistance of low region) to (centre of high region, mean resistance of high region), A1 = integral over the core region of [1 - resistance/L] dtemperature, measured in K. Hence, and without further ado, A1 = 8.5 K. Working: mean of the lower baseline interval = 1.53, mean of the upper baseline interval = 1.08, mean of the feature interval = 0.682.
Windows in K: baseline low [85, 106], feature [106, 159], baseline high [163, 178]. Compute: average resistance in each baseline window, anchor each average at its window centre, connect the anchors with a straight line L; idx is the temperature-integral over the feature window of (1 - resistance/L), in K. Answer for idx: 6.10 K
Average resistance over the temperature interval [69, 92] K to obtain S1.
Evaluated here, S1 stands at 1.53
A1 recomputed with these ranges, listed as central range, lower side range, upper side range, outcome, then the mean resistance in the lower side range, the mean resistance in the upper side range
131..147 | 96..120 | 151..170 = 2.94 K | 1.52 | 0.775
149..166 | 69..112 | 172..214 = 6.61 K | 1.52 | 1.03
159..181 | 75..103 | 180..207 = 3.34 K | 1.52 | 1.05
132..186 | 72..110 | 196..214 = 8.37 K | 1.51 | 0.811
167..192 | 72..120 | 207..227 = 1.38 K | 1.52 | 1.09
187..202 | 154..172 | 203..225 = -2.46 K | 0.82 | 0.995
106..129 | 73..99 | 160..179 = -3.28 K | 1.52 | 0.956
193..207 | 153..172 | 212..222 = 2.40 K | 0.812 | 1.14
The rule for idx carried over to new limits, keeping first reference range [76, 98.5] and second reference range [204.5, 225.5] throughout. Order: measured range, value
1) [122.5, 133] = 0.13 K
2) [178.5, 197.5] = -1.51 K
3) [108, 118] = -0.84 K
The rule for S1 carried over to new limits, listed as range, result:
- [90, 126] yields 1.5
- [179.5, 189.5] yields 1.26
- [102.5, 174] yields 1.09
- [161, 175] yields 0.911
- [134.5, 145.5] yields 0.831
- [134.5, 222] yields 0.939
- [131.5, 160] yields 0.791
